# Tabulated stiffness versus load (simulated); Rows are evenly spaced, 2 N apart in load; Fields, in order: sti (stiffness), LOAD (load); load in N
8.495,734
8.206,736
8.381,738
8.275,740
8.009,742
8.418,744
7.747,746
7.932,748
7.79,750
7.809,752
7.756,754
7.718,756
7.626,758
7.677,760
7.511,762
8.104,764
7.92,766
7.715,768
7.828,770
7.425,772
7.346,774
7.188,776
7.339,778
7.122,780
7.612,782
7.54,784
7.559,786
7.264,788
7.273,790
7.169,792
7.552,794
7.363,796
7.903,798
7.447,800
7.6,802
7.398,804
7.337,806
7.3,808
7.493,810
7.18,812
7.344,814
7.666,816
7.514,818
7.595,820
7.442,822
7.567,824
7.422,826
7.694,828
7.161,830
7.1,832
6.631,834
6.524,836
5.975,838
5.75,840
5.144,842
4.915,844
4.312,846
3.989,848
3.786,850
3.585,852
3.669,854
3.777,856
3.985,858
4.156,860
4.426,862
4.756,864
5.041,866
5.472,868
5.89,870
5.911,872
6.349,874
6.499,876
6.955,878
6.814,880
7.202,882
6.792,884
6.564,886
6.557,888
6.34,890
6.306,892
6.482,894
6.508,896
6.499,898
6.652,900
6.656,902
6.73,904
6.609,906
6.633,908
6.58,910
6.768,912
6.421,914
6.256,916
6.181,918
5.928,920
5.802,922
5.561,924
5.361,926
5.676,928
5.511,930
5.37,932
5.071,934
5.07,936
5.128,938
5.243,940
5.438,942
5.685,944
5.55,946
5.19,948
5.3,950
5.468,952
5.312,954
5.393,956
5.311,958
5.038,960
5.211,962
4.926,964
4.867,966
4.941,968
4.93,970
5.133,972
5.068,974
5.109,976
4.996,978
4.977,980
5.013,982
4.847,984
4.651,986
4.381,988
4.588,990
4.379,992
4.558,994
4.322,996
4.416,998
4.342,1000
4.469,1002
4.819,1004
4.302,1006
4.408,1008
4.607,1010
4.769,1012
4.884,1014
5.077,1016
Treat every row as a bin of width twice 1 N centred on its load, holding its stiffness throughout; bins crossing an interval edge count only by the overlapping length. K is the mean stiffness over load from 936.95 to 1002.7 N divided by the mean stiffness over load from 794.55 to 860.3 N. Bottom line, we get 0.8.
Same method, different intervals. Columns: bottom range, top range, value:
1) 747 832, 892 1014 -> 0.71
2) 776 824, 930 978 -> 0.70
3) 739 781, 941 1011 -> 0.64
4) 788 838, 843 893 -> 0.73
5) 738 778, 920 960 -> 0.69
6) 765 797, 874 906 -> 0.89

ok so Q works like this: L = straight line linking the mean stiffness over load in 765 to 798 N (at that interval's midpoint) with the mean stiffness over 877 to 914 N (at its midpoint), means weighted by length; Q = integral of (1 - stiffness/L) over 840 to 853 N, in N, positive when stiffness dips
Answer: 4.8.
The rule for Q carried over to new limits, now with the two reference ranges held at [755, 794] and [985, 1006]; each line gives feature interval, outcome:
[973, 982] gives -0.58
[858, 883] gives 1.89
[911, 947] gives -1.76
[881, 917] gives -4.82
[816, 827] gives -1.03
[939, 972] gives -1.31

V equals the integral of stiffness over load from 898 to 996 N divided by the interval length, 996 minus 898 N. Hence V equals 5.45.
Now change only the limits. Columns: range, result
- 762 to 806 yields 7.5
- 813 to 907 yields 6.06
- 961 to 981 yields 5.02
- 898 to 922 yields 6.46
